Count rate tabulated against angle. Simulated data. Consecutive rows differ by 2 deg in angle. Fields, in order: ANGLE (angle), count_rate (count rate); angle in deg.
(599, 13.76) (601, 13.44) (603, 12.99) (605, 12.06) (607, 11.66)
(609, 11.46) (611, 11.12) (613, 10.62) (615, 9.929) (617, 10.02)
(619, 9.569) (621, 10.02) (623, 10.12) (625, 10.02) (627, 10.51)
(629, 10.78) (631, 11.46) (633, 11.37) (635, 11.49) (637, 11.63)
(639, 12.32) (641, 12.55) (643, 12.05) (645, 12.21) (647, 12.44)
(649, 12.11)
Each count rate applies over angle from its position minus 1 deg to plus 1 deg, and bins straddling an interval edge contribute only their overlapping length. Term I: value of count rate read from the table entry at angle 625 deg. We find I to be 10.02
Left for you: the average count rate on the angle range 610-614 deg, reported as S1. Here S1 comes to 10.9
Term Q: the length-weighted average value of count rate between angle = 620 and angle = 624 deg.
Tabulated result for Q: 10.1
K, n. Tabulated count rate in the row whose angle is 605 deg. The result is 12.06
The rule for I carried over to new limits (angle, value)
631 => 11.46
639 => 12.32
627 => 10.51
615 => 9.929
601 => 13.44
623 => 10.12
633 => 11.37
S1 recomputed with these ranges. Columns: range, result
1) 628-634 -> 11.2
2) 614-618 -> 9.97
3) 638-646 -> 12.3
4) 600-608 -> 12.5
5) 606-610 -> 11.6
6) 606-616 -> 11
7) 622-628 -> 10.2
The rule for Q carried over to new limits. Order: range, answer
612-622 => 10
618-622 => 9.79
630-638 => 11.5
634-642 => 12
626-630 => 10.6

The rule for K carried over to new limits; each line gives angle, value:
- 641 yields 12.55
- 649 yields 12.11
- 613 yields 10.62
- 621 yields 10.02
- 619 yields 9.569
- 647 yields 12.44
